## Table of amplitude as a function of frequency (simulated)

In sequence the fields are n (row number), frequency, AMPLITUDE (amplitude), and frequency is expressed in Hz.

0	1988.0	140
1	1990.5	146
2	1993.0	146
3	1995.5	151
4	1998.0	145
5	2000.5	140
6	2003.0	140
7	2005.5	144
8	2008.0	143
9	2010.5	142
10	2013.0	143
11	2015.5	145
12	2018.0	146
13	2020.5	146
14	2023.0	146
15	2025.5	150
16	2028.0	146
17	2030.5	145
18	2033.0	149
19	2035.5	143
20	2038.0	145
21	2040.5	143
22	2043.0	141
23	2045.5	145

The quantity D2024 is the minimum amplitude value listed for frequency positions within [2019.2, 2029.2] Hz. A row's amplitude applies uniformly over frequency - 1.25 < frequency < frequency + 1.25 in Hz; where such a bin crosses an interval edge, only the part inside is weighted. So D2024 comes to 146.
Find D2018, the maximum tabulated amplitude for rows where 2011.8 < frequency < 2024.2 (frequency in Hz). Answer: 146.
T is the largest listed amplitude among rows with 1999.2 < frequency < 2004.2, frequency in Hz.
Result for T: 140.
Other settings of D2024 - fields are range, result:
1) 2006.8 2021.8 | 142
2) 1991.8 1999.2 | 145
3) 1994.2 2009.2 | 140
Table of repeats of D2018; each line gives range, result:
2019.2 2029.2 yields 150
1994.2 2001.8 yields 151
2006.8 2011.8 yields 143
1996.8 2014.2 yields 145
